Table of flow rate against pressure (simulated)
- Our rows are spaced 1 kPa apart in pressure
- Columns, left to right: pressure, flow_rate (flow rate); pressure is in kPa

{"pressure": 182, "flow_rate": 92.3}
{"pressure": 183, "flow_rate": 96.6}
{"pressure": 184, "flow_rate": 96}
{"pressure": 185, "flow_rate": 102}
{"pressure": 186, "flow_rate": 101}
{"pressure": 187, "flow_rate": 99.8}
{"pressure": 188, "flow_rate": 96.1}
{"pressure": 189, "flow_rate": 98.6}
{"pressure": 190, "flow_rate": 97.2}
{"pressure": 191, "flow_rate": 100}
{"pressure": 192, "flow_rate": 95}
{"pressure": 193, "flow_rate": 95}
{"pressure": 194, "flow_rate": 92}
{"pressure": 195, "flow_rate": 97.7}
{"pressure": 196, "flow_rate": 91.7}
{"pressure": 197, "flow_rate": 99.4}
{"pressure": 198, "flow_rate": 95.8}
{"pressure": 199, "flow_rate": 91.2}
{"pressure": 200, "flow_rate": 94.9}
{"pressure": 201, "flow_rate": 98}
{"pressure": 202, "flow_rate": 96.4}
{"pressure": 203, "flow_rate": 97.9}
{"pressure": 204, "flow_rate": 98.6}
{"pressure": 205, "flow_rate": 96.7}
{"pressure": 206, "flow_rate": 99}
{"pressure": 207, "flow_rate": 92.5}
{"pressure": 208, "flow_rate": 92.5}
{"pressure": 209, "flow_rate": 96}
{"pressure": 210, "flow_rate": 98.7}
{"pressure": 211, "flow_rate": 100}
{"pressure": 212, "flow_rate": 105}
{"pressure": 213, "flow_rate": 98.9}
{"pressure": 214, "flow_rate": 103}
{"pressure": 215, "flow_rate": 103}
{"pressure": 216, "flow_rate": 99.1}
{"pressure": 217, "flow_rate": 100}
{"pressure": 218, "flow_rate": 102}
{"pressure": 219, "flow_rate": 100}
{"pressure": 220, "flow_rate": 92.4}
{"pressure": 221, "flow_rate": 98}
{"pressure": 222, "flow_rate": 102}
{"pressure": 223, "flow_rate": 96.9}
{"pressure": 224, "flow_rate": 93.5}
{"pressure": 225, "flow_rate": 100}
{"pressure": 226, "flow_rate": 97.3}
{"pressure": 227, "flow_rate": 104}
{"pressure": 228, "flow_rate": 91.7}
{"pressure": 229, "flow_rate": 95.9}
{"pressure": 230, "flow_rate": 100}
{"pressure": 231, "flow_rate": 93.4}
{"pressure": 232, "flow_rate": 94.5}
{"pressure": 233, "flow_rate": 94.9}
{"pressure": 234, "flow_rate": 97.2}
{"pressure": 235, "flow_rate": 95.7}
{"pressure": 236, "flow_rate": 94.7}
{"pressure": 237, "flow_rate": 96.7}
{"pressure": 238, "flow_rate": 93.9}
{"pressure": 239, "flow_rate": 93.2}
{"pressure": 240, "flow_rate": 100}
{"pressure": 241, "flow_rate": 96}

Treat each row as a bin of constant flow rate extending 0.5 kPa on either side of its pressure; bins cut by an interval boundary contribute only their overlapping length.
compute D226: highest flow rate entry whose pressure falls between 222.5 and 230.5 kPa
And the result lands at 104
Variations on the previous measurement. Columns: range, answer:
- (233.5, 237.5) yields 97.2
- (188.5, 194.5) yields 100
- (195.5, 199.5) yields 99.4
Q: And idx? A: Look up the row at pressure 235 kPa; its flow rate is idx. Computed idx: 95.7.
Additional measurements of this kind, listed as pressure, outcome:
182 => 92.3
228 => 91.7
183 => 96.6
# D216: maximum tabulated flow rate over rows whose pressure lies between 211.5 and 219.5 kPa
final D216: 105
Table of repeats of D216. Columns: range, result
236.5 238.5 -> 96.7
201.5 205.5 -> 98.6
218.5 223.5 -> 102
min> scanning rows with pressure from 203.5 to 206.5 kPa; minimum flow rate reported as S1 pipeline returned 96.7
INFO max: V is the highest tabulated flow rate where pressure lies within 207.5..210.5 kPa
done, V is 98.7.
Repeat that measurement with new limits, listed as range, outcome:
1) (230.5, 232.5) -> 94.5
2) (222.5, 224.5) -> 96.9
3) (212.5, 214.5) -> 103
